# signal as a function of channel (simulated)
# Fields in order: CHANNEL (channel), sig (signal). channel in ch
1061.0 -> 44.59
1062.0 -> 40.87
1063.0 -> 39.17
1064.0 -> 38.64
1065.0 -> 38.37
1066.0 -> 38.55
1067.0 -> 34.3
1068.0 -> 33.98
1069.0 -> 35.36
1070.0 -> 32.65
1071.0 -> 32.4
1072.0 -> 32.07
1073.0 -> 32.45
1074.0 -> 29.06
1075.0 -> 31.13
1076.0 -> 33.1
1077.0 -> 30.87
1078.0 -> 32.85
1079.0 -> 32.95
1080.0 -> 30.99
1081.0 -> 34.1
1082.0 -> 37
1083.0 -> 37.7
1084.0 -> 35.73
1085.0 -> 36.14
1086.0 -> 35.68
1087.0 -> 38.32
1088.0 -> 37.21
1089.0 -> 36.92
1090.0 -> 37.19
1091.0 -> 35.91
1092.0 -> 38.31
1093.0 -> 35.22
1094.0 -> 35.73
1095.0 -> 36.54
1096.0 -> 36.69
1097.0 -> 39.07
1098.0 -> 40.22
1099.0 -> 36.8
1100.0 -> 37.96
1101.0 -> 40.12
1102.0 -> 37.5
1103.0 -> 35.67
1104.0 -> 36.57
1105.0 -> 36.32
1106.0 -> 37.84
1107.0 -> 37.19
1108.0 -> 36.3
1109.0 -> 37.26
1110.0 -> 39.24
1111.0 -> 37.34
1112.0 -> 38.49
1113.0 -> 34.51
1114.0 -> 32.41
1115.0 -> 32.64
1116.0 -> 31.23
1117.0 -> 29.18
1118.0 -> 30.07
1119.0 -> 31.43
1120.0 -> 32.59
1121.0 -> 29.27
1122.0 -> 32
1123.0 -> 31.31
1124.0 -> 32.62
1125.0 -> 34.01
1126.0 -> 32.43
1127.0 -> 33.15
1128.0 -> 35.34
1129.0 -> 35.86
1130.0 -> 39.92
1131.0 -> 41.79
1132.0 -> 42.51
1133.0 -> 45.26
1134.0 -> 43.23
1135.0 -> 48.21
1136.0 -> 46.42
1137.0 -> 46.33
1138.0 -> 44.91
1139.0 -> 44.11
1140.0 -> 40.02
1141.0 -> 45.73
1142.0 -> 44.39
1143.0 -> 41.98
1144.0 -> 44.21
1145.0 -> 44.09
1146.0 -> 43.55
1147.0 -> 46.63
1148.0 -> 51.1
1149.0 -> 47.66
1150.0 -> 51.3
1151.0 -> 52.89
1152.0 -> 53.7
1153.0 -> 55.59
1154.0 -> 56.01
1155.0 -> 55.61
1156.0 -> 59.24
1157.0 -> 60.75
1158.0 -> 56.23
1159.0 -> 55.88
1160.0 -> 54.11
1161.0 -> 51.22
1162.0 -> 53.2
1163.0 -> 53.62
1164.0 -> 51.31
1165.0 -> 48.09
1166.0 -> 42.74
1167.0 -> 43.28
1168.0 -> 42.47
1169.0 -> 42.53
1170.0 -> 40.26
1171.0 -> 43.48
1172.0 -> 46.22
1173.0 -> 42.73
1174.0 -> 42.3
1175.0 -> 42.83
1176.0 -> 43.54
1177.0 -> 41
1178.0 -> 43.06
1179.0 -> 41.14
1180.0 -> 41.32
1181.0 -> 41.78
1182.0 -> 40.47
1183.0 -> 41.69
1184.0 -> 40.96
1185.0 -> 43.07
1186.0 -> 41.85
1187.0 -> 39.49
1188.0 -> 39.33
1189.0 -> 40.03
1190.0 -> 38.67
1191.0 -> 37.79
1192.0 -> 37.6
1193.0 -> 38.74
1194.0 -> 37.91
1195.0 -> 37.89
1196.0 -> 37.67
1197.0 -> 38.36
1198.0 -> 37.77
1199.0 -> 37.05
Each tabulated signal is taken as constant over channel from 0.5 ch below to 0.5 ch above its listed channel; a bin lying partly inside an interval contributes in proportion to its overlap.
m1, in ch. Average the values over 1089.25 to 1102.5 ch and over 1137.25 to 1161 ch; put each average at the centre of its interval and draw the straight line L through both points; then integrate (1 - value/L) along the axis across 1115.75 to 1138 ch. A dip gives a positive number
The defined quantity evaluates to 4.03 ch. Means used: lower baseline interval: 37.5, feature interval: 36.8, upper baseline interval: 50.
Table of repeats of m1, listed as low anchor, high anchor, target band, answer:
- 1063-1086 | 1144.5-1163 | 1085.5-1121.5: 4.33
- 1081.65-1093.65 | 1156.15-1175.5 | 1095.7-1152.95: 3.83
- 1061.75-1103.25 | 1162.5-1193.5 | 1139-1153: -2.36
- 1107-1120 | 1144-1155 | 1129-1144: 0.25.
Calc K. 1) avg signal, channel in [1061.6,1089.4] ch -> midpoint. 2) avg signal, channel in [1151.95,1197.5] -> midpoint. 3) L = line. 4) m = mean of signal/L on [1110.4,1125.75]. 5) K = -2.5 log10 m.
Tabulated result 0.20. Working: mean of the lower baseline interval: 34.9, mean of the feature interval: 32.6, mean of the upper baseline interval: 45.1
